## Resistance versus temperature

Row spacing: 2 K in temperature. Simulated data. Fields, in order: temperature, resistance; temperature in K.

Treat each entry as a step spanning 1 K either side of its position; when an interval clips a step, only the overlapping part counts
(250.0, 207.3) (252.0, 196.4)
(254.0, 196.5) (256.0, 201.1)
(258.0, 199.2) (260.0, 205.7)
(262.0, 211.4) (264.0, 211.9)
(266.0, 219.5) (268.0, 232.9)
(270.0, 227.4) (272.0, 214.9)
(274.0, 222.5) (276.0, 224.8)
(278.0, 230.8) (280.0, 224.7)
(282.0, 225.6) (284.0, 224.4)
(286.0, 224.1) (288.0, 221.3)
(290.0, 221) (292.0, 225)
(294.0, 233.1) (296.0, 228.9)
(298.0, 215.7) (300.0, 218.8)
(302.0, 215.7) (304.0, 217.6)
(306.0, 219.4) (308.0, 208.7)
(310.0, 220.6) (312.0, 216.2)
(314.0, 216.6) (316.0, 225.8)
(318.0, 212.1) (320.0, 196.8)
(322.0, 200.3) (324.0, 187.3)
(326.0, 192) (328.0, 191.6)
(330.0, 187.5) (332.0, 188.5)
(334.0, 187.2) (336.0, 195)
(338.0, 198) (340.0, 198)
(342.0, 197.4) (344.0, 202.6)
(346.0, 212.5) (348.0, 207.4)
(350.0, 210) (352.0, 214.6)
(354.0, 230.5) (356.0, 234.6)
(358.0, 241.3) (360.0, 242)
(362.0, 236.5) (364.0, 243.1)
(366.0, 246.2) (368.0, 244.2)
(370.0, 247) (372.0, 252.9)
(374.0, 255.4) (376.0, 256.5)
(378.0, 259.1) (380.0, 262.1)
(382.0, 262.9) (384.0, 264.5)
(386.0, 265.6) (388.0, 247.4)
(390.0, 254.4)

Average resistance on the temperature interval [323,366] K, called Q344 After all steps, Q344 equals 210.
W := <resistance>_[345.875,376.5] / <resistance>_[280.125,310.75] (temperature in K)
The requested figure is 1.1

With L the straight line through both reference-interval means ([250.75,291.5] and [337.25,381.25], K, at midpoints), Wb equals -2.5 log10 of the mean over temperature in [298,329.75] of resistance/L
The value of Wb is 0.08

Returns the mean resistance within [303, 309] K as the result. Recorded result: 215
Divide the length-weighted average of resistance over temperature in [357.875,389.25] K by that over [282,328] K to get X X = 1.17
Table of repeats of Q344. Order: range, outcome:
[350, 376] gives 240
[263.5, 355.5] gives 213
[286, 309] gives 221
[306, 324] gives 211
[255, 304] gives 220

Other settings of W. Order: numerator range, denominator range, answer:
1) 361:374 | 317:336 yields 1.27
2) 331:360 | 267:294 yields 0.93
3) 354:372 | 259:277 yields 1.10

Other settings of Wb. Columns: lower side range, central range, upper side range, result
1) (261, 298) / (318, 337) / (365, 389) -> 0.23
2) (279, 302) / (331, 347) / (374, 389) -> 0.22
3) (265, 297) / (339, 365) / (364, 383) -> 0.12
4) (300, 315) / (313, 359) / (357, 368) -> 0.12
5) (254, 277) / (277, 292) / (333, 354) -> -0.06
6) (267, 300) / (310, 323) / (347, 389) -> 0.10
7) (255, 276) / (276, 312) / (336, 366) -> -0.03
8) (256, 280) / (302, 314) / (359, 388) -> 0.07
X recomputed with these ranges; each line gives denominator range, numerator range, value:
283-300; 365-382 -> 1.13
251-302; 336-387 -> 1.07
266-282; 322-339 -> 0.85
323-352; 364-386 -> 1.29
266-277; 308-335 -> 0.90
